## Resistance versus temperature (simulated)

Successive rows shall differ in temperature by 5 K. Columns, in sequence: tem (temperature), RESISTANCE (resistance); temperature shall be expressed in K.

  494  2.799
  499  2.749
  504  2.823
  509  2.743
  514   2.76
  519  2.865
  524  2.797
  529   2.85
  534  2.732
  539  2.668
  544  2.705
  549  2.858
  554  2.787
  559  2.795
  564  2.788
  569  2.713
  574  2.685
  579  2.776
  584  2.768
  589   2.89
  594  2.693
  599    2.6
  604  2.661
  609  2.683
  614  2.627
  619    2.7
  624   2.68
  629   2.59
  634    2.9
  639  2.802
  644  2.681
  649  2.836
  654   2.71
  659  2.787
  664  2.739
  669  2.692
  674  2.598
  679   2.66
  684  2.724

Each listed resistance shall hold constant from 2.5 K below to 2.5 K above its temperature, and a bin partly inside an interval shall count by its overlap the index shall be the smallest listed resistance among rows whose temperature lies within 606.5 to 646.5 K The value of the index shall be 2.59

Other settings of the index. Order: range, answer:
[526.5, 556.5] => 2.668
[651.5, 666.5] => 2.71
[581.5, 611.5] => 2.6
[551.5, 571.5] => 2.713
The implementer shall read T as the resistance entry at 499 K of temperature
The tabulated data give 2.749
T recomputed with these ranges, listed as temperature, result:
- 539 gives 2.668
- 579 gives 2.776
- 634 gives 2.9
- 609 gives 2.683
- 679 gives 2.66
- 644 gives 2.681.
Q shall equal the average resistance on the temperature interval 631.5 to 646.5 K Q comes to 2.79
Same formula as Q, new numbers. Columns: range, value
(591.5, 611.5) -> 2.66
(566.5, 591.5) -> 2.77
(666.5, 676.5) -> 2.65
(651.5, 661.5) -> 2.75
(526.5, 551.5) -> 2.76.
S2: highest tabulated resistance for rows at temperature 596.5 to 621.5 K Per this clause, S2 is 2.7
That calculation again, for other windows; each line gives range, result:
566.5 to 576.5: 2.713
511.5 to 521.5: 2.865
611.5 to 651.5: 2.9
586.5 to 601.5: 2.89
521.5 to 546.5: 2.85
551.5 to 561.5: 2.795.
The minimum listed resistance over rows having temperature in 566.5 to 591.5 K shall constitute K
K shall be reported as 2.685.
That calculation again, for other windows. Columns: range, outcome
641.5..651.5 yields 2.681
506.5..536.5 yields 2.732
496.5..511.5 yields 2.743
